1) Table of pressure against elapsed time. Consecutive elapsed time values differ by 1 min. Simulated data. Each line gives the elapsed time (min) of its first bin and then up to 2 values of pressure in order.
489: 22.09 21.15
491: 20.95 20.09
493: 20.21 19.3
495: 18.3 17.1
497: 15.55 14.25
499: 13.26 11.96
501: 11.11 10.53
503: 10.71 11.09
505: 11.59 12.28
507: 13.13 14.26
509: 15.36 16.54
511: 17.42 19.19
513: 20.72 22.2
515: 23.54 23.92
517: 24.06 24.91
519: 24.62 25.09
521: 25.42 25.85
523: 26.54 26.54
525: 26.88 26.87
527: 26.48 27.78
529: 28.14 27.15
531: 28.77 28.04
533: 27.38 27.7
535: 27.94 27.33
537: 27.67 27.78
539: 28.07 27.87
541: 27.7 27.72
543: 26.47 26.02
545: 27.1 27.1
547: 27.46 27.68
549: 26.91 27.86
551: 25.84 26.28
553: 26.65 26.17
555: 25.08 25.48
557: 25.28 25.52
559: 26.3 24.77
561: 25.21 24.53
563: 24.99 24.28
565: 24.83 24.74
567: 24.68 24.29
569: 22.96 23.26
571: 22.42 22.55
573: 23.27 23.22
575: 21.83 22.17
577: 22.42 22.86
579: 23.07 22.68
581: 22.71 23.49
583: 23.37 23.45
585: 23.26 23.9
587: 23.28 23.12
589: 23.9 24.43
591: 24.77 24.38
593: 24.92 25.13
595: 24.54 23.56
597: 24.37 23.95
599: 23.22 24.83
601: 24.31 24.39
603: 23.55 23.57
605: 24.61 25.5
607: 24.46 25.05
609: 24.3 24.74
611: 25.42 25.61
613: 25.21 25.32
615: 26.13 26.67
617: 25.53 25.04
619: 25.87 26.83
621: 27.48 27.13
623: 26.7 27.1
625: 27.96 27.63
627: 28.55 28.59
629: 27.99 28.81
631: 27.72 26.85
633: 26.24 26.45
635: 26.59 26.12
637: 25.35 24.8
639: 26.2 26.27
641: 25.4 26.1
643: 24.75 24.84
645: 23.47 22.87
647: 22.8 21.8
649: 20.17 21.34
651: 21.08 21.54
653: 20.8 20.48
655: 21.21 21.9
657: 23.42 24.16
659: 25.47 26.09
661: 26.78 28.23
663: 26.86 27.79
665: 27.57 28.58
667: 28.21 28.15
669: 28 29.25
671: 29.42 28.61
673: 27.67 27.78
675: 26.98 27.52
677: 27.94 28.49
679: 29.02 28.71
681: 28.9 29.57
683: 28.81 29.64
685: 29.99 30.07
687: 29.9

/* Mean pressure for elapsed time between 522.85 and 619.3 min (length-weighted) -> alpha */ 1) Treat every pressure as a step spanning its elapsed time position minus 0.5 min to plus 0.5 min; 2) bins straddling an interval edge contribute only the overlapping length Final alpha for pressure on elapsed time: 25.2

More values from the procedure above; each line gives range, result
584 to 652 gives 25.1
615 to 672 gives 25.7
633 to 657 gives 23.6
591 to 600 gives 24.3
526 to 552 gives 27.4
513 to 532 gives 25.7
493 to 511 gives 14.2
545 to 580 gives 24.8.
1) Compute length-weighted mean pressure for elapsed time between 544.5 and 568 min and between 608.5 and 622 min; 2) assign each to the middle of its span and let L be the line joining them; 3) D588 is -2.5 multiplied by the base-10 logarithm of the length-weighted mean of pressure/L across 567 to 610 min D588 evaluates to 0.09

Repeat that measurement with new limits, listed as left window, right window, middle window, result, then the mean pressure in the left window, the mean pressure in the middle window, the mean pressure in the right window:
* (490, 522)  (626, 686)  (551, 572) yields -0.19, 17.9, 24.9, 26.2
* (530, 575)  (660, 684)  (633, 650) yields 0.13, 25.9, 24.6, 28.2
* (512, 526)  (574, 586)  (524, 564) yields -0.13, 24.5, 26.8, 22.9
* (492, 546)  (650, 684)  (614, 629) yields -0.08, 22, 26.9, 26.5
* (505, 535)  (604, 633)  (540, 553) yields -0.13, 23.2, 27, 26.3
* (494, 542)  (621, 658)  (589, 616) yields -0.03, 21.7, 24.7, 24.9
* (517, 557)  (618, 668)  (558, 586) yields 0.12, 26.8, 23.7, 25.5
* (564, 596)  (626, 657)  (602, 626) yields -0.07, 23.6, 25.7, 24.6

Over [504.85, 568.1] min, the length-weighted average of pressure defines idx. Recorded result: 24.8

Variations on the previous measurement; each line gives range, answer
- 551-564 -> 25.5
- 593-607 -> 24.3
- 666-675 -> 28.3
